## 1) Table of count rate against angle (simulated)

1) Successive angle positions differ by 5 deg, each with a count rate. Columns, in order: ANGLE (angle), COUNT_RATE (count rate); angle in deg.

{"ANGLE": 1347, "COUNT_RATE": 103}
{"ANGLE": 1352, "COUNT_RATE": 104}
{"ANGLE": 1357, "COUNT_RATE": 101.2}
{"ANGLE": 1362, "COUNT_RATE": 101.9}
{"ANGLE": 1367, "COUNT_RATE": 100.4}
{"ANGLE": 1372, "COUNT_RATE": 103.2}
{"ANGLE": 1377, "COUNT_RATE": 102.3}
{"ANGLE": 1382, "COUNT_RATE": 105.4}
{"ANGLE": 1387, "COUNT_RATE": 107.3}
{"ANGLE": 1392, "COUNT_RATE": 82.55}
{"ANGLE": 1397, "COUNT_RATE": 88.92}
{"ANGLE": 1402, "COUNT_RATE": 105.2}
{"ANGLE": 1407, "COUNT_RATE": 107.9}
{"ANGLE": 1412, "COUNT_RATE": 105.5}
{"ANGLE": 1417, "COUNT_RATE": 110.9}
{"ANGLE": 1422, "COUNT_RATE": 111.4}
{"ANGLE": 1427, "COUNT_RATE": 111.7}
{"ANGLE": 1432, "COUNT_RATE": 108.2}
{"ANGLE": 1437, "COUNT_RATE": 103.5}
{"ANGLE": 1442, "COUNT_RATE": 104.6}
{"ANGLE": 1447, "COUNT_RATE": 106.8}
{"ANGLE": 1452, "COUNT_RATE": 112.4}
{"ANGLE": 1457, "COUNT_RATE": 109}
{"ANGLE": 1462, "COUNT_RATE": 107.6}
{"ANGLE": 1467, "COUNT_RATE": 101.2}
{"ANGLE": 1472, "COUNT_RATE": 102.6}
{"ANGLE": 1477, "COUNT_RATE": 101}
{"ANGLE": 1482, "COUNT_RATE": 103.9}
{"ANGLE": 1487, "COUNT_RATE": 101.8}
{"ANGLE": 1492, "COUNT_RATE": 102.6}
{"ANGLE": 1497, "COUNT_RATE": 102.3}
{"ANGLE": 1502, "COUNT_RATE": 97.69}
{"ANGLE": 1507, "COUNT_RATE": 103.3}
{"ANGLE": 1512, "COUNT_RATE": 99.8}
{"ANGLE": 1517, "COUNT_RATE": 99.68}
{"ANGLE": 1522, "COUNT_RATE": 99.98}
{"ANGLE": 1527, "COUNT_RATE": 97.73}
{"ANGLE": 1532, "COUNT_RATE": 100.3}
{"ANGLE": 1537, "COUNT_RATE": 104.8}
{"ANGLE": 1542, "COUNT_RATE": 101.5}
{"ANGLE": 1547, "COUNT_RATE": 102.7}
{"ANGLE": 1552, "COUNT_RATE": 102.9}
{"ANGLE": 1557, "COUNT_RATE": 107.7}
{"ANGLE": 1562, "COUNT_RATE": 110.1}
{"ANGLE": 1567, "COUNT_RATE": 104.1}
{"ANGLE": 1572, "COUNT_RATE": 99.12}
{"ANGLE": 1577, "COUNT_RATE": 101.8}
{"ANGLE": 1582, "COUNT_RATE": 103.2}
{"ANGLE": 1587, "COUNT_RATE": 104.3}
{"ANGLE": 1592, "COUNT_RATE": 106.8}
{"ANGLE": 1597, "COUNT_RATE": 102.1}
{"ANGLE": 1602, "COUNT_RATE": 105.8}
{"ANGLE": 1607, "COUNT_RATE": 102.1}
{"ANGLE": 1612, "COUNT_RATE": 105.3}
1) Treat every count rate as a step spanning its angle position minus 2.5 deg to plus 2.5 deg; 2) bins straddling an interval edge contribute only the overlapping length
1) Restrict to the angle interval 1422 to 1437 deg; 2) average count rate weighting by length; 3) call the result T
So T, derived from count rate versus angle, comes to 109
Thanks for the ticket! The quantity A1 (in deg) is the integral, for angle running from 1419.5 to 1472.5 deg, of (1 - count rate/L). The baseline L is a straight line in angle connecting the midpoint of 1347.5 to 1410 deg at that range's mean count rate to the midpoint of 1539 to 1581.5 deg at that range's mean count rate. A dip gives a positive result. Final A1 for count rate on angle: -2.8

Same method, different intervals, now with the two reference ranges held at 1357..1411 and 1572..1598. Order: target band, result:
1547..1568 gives -0.61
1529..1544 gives 0.09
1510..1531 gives 0.63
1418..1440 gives -1.63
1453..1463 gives -0.73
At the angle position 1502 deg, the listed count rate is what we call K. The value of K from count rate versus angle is 97.69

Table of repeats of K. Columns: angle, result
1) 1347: 103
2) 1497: 102.3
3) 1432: 108.2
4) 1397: 88.92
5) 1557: 107.7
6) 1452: 112.4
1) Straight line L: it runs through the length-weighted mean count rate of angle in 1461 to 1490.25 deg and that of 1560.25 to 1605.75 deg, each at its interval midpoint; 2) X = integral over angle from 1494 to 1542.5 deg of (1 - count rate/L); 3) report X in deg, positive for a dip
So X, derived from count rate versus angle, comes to 1.2 deg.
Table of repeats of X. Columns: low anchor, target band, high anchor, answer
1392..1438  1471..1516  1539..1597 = 1.2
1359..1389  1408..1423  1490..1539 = -0.9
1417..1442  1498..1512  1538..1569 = 0.8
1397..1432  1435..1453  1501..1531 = -0.2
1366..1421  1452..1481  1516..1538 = -1.1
